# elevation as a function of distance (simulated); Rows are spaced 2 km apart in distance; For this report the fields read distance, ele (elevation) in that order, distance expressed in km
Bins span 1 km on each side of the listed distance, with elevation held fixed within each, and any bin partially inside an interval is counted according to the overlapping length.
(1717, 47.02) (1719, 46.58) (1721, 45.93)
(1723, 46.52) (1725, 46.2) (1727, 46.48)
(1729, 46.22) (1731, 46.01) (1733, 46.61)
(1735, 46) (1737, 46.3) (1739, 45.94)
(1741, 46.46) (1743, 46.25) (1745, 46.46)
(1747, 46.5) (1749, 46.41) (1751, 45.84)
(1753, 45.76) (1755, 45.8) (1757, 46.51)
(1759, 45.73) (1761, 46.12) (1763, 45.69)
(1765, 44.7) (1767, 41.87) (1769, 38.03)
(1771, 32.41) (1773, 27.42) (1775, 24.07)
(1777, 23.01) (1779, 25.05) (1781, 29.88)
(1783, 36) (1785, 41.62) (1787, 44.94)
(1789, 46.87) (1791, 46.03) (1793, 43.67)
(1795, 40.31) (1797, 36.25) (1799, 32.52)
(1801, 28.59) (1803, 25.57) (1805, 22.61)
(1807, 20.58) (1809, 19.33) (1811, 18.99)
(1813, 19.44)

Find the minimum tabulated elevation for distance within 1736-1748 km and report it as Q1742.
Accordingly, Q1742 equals 45.94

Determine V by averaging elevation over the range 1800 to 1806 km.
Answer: 25.6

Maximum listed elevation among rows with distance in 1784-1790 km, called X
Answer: 46.87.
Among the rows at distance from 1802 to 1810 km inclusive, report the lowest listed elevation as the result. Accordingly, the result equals 19.33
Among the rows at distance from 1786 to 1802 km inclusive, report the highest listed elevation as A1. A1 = 46.87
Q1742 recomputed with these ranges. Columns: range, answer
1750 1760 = 45.73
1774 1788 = 23.01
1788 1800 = 32.52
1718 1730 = 45.93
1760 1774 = 27.42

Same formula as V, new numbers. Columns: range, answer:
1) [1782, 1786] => 38.8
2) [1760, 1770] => 43.3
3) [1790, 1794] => 44.9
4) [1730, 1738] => 46.2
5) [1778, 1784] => 30.3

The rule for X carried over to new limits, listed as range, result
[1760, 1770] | 46.12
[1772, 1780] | 27.42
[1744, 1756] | 46.5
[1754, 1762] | 46.51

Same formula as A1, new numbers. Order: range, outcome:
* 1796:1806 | 36.25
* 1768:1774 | 38.03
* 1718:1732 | 46.58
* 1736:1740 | 46.3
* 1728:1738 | 46.61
